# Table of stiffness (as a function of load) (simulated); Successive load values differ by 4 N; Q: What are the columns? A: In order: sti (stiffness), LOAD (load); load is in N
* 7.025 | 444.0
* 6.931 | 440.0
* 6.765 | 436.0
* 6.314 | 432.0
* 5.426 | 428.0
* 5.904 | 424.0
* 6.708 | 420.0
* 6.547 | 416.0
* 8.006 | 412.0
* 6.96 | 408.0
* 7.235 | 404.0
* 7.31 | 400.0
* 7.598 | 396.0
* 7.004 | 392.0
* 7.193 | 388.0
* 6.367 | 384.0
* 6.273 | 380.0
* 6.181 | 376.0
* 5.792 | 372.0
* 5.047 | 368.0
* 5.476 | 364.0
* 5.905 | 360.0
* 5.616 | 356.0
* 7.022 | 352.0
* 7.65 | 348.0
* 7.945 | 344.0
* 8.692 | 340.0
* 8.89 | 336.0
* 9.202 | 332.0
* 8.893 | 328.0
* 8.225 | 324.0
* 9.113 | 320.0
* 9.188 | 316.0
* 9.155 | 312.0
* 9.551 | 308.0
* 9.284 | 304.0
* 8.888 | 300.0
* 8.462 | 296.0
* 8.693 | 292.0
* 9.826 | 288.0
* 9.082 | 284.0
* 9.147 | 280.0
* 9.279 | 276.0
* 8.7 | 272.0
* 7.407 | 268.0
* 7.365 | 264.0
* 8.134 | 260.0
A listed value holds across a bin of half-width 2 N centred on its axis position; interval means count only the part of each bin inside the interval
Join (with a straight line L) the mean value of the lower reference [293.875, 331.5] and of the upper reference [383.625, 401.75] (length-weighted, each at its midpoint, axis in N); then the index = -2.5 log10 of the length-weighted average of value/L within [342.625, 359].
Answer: 0.169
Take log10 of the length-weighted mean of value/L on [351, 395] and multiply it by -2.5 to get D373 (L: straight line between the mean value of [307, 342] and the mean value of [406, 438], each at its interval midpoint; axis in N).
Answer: 0.245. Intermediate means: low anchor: 8.97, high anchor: 6.58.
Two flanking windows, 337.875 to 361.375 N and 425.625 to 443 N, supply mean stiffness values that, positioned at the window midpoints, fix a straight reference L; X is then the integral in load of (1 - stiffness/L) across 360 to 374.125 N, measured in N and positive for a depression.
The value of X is 3.0 N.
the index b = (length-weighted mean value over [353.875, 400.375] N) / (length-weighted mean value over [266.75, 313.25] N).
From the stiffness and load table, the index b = 0.70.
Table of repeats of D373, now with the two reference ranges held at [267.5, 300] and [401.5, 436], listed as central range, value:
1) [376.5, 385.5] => 0.16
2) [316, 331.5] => -0.08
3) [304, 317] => -0.10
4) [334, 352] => -0.03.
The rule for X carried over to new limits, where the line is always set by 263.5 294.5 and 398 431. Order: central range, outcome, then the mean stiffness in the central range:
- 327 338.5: -1.5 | 8.99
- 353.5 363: 2.2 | 5.8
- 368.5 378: 2.0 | 5.84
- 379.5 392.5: 0.8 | 6.73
